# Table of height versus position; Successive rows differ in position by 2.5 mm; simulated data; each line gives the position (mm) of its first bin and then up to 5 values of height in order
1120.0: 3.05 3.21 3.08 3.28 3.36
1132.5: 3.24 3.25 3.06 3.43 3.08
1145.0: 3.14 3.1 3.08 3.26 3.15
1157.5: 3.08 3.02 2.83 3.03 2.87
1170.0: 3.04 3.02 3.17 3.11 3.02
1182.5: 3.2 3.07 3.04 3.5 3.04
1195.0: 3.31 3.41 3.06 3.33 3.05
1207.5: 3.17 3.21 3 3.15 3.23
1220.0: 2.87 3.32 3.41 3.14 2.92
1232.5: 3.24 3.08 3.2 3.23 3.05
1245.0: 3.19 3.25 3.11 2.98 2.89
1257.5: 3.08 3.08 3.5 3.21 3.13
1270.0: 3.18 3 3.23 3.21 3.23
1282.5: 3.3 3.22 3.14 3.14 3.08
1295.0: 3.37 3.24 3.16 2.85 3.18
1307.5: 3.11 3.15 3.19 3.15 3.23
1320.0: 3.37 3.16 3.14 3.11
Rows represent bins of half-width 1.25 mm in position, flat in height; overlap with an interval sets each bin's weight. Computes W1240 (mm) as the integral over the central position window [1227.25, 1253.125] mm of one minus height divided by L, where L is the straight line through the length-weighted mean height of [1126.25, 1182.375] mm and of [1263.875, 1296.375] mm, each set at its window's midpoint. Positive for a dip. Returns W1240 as 0.3 mm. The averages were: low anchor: 3.12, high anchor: 3.19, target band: 3.13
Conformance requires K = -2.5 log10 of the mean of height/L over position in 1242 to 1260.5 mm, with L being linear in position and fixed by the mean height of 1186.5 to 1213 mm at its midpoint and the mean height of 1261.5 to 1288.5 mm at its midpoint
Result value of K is 0.04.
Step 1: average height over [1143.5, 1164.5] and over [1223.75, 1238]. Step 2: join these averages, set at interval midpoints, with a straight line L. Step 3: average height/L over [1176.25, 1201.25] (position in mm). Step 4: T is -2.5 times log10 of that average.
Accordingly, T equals -0.020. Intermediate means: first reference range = 3.08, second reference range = 3.16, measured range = 3.18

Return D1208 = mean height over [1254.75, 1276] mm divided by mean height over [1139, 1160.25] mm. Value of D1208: 1.00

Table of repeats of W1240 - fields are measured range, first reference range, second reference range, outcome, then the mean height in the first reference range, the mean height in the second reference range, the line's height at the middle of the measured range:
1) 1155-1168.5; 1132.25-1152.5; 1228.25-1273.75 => 0.8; 3.17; 3.13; 3.17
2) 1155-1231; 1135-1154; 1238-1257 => 0.4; 3.17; 3.1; 3.14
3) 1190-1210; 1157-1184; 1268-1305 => -1.0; 3.03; 3.17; 3.07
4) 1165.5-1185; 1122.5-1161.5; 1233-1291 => 0.7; 3.17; 3.16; 3.17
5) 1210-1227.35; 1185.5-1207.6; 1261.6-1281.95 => 0.2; 3.21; 3.21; 3.21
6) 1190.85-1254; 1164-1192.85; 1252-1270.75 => -0.9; 3.09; 3.14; 3.12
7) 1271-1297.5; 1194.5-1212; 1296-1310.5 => -0.5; 3.21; 3.12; 3.13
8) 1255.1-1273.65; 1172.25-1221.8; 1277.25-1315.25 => 0.1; 3.15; 3.17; 3.16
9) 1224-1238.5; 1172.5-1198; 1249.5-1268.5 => -0.1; 3.17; 3.12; 3.14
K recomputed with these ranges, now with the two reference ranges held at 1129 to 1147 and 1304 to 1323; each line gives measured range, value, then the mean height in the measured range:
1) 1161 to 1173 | 0.09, 2.96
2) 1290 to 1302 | 0.00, 3.18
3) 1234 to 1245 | 0.02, 3.15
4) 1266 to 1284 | 0.01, 3.18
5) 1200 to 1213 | 0.02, 3.15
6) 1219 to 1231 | 0.02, 3.14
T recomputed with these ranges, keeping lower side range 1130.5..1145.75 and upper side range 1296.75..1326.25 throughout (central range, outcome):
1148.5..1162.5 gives 0.04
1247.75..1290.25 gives 0.00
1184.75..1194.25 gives 0.01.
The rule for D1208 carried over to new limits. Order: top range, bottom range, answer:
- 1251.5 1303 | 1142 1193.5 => 1.02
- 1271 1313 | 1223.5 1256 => 1.01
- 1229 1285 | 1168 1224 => 1.00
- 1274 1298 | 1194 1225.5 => 1.01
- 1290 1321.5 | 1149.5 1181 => 1.04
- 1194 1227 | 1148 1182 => 1.04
